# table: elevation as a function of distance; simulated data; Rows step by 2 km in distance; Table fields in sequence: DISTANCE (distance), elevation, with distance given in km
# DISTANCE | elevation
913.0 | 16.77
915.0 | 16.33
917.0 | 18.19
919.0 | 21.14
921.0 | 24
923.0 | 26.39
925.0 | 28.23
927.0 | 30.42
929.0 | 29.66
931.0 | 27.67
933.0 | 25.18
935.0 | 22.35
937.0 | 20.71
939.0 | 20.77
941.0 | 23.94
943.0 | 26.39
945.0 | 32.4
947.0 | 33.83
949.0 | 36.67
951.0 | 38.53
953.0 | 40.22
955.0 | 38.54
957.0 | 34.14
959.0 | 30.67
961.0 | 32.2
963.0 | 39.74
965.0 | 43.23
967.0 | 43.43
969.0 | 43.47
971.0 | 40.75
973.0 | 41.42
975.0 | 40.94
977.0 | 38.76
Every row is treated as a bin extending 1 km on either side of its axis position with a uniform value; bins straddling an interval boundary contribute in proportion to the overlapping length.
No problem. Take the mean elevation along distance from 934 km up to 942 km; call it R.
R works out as 21.9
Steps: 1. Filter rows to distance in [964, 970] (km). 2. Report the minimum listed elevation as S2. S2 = 43.23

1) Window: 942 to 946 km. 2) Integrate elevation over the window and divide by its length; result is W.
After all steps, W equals 29.4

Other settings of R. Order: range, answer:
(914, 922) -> 19.9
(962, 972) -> 42.1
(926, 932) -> 29.2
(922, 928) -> 28.3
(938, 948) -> 27.5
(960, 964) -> 36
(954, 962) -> 33.9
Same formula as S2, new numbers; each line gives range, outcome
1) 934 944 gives 20.71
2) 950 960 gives 30.67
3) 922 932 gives 26.39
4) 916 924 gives 18.19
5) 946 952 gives 33.83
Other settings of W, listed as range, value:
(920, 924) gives 25.2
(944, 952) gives 35.4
